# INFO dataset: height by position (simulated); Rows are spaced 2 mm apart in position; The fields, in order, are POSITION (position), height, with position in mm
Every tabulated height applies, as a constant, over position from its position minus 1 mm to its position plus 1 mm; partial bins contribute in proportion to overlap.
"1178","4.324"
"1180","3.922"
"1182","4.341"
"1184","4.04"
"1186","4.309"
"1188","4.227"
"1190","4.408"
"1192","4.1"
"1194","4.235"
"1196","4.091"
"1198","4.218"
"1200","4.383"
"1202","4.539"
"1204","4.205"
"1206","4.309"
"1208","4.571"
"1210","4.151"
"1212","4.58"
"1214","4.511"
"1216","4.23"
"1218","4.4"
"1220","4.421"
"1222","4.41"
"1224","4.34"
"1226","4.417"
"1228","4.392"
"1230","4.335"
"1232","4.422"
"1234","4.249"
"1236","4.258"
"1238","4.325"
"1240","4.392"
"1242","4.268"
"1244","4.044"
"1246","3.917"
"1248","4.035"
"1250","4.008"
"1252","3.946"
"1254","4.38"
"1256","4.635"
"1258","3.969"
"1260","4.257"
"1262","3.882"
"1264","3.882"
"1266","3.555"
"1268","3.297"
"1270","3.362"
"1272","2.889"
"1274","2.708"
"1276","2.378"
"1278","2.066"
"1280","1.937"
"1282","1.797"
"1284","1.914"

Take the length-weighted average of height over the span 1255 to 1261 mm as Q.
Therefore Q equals 4.29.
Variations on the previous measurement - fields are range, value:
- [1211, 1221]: 4.43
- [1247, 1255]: 4.09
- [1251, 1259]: 4.23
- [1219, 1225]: 4.39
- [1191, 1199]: 4.16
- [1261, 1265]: 3.88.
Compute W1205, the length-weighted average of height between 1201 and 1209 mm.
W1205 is 4.41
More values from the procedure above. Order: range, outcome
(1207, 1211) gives 4.36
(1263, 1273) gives 3.4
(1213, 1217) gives 4.37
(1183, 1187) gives 4.17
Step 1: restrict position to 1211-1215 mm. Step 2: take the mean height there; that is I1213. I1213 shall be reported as 4.55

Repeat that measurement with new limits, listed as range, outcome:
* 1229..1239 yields 4.32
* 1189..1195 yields 4.25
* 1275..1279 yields 2.22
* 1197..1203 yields 4.38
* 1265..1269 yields 3.43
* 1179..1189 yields 4.17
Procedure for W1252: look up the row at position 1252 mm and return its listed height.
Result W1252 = 3.946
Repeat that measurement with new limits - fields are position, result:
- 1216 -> 4.23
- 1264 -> 3.882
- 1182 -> 4.341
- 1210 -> 4.151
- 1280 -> 1.937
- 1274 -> 2.708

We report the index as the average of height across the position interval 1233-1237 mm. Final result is 4.25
